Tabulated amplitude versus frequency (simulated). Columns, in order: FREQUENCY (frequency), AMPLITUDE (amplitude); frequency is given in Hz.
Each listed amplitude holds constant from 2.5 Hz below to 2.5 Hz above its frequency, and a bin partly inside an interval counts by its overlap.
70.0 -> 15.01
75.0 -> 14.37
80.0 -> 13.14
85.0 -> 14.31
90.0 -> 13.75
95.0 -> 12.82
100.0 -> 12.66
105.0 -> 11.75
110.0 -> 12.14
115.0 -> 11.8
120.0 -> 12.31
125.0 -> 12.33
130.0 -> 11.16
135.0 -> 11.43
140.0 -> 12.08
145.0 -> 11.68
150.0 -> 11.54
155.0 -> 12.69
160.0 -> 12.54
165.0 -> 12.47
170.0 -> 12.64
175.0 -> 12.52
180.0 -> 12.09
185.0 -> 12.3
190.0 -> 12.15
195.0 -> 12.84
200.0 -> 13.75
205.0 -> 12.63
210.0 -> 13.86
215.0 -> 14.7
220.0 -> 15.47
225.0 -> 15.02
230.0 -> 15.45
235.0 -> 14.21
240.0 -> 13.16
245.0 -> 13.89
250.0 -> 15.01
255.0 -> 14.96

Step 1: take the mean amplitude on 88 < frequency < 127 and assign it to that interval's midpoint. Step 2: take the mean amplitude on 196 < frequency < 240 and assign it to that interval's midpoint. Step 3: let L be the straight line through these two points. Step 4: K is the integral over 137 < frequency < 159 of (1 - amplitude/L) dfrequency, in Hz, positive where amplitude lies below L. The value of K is 1.8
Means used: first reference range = 12.4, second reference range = 14.3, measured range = 12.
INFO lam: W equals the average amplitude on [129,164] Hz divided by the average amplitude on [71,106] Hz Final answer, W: 0.89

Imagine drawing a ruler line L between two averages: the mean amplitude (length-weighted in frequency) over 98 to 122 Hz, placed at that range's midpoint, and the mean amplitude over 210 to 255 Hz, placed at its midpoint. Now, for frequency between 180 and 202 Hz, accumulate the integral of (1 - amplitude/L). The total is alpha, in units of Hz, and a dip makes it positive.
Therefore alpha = 1.7 Hz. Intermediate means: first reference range 12.1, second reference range 14.6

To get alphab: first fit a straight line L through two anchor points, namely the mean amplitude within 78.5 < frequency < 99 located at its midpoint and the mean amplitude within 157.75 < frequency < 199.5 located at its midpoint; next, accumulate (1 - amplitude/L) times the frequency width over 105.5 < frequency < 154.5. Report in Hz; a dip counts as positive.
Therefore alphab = 4.4 Hz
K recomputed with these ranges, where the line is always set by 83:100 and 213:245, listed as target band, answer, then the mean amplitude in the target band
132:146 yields 2.2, 11.7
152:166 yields 1.5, 12.5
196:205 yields 0.7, 13.3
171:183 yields 1.5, 12.3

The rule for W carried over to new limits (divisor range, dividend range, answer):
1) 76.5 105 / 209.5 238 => 1.12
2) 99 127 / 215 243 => 1.21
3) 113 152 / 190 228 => 1.18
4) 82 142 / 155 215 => 1.03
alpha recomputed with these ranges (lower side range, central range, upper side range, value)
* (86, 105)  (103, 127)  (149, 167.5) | 1.4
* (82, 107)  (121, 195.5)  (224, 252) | 8.3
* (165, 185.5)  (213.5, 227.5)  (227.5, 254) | -1.3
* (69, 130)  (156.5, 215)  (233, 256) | 3.8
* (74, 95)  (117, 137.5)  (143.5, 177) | 1.8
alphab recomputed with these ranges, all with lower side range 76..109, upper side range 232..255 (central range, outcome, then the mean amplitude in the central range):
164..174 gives 0.80 Hz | 12.6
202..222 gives -0.22 Hz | 14.1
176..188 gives 1.32 Hz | 12.2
